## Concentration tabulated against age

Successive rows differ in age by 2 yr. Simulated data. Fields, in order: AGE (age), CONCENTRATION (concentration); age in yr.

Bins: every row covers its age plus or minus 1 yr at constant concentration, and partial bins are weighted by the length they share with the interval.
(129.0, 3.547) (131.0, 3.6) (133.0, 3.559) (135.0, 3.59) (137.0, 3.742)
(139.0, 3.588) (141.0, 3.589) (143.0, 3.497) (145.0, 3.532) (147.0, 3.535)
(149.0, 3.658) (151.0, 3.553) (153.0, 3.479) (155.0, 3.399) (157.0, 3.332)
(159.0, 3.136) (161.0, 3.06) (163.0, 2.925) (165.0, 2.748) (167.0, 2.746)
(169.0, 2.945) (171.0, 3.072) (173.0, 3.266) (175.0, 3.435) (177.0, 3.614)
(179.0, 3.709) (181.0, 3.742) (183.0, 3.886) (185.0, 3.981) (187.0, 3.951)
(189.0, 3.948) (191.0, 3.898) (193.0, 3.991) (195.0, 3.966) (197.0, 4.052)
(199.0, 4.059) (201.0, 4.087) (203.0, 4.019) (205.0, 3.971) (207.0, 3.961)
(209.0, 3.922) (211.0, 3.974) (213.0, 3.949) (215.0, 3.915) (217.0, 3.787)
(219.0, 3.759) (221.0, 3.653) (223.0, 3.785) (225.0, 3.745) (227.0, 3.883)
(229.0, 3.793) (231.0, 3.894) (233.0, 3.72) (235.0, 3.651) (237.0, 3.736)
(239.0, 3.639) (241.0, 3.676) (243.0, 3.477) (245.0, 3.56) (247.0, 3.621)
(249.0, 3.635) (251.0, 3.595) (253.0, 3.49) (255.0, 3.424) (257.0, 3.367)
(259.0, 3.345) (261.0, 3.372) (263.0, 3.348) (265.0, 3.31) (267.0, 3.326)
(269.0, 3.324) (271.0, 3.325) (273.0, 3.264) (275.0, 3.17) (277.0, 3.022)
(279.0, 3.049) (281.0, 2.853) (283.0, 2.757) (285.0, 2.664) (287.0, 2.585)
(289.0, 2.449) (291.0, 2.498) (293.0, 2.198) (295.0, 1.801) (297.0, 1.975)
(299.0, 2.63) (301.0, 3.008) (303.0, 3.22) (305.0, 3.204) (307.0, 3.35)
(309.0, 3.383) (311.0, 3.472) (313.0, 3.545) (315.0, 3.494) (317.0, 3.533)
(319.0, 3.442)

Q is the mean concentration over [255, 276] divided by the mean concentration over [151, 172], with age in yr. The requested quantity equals 1.07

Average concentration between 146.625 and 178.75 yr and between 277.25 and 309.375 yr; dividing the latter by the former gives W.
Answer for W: 0.8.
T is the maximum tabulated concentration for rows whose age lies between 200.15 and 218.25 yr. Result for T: 4.087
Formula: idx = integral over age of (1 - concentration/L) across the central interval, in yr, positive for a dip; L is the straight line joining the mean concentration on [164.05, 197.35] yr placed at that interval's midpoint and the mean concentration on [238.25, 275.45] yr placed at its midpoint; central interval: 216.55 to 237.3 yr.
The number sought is -1.6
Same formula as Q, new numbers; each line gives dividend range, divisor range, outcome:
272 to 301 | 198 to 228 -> 0.68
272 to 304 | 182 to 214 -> 0.68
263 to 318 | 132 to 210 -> 0.83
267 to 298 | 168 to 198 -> 0.74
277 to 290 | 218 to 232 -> 0.73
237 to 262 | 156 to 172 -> 1.18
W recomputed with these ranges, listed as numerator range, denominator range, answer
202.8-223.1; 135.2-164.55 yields 1.13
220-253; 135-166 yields 1.09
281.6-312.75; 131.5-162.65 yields 0.80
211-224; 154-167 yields 1.24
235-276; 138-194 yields 1.00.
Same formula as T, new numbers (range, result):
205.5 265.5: 3.974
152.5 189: 3.981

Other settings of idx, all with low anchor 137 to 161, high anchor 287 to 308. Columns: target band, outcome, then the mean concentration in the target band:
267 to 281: -2.09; 3.18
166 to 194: -2.48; 3.58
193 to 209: -4.18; 4.01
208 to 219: -2.79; 3.9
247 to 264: -3.48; 3.46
